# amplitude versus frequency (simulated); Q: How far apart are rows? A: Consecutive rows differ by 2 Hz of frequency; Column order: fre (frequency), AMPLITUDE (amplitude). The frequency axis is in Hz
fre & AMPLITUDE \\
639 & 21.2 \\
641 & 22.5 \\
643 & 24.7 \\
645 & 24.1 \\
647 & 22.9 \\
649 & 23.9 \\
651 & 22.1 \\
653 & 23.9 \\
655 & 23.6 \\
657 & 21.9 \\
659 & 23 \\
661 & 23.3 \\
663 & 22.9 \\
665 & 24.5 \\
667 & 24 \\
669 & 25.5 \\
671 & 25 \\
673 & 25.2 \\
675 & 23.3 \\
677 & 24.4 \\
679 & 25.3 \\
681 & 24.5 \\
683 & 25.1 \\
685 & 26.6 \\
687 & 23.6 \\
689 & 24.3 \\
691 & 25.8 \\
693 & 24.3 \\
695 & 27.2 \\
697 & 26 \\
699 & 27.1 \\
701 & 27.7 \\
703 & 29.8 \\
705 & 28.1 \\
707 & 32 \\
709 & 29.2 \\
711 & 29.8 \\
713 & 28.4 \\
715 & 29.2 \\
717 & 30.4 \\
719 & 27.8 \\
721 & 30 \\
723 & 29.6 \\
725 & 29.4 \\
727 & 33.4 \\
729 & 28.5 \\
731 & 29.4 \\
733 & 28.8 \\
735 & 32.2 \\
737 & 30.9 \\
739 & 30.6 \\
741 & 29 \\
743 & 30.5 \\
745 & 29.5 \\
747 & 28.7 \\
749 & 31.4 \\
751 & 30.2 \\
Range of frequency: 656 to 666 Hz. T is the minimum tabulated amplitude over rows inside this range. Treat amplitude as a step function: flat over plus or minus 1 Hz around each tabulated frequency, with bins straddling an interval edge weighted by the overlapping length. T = 21.9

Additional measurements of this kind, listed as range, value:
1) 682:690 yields 23.6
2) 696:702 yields 26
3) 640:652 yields 22.1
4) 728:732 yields 28.5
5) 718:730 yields 27.8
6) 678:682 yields 24.5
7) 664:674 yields 24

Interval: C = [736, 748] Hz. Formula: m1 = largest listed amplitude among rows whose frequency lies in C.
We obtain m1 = 30.9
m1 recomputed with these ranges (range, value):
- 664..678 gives 25.5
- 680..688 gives 26.6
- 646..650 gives 23.9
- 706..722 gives 32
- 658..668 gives 24.5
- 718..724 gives 30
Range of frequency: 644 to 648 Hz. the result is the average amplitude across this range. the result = 23.5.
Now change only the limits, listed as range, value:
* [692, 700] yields 26.2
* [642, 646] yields 24.4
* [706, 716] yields 29.7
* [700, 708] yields 29.4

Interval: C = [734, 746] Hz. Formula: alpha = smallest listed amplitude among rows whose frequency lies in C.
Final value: 29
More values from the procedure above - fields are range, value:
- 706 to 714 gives 28.4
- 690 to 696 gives 24.3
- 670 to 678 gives 23.3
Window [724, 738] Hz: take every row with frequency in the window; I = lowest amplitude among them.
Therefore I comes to 28.5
